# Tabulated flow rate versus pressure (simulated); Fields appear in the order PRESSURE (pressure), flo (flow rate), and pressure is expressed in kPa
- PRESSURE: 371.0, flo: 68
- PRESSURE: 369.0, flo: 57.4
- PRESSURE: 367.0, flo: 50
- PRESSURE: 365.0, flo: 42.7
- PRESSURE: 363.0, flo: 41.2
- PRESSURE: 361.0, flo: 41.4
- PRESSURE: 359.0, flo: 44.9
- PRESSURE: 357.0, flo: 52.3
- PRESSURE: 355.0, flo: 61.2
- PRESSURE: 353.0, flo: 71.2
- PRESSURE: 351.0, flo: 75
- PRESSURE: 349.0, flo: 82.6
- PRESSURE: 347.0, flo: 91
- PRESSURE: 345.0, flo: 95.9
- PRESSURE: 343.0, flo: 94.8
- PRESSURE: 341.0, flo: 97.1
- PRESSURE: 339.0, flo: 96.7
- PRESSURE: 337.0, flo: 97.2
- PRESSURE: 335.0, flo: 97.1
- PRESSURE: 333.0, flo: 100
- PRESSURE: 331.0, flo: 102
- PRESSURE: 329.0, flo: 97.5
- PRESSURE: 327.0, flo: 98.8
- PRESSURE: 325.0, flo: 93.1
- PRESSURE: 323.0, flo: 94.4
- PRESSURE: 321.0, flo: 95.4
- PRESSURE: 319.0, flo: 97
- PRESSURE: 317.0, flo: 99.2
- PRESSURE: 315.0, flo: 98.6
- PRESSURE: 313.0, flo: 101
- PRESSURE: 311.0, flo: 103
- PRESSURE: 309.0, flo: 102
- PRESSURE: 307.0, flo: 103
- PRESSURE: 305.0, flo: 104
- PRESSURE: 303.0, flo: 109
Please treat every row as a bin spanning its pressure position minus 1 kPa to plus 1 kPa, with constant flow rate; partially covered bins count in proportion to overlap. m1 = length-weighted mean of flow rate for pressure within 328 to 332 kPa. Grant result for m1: 99.8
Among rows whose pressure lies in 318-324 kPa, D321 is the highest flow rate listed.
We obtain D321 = 97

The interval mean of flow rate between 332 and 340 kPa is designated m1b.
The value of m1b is 97.8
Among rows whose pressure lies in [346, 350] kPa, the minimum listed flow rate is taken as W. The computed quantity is 82.6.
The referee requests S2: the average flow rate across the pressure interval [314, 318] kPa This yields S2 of 98.9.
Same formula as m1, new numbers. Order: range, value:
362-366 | 42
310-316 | 101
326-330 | 98.2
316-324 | 96.5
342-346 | 95.3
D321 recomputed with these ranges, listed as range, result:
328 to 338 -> 102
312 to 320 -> 101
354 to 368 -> 61.2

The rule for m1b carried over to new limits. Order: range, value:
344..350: 89.8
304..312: 103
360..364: 41.3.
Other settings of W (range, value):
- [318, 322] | 95.4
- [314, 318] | 98.6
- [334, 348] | 91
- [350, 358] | 52.3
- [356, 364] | 41.2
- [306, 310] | 102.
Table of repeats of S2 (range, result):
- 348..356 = 72.5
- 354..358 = 56.8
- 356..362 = 46.2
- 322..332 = 97.2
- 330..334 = 101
